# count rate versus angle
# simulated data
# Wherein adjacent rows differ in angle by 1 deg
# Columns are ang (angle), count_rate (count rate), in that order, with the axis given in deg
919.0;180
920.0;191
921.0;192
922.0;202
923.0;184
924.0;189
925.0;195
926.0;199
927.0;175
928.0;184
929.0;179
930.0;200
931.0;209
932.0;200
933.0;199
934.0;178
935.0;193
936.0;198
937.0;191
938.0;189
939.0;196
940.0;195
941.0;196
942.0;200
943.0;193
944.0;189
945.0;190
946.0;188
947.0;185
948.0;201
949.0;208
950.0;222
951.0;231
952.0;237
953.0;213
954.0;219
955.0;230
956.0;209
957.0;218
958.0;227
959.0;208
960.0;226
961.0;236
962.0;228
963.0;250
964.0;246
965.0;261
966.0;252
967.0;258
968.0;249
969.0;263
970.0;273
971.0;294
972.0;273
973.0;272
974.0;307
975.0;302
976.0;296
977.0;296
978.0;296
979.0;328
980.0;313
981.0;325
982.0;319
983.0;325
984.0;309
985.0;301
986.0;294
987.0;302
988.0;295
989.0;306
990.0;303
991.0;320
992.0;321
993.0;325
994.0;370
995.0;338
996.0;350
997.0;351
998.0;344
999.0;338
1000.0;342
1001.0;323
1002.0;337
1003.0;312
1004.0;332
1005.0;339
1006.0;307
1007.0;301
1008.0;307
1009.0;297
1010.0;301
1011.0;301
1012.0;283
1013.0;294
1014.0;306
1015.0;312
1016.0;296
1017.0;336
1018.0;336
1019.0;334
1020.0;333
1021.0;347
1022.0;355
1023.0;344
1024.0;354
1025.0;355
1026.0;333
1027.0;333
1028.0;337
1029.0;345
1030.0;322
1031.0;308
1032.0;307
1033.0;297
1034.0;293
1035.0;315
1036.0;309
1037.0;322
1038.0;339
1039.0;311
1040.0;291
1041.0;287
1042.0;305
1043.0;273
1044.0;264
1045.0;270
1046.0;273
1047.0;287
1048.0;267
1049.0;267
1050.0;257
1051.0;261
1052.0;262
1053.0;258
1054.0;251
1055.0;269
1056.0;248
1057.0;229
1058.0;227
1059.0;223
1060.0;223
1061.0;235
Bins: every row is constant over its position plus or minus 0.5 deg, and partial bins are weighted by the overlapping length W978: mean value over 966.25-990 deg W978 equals 295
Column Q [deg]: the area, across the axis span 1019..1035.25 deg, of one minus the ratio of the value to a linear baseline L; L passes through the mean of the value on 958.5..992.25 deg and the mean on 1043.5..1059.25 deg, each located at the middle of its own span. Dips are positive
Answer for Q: -3.93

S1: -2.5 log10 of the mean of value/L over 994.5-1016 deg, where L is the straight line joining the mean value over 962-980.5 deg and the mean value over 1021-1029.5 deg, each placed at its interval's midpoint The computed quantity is 0.00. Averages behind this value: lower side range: 278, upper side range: 345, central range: 319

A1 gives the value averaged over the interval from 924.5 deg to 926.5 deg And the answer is 197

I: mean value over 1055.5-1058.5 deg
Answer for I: 235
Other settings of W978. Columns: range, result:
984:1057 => 309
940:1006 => 274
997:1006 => 333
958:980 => 267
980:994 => 313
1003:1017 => 307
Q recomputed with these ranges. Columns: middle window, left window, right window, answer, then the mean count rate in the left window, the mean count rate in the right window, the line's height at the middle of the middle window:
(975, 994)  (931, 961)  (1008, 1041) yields -3.6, 205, 319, 261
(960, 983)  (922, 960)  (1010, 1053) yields -4.0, 201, 307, 237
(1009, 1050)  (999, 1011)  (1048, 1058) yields -3.5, 318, 255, 286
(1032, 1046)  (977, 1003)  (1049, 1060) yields -1.7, 322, 248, 266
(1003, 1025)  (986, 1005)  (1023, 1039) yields 0.4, 328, 325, 326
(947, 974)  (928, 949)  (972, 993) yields 1.2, 194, 306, 250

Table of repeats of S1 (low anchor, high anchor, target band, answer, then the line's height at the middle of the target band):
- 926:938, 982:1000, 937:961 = 0.11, 230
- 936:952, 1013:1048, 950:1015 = -0.15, 251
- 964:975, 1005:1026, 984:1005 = -0.09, 298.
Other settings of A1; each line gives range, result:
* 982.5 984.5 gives 317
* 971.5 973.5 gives 272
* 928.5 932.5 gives 197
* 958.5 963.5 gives 230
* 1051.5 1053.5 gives 260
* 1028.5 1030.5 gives 334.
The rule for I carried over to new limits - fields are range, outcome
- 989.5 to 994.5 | 328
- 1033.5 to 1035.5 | 304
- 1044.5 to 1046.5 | 272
